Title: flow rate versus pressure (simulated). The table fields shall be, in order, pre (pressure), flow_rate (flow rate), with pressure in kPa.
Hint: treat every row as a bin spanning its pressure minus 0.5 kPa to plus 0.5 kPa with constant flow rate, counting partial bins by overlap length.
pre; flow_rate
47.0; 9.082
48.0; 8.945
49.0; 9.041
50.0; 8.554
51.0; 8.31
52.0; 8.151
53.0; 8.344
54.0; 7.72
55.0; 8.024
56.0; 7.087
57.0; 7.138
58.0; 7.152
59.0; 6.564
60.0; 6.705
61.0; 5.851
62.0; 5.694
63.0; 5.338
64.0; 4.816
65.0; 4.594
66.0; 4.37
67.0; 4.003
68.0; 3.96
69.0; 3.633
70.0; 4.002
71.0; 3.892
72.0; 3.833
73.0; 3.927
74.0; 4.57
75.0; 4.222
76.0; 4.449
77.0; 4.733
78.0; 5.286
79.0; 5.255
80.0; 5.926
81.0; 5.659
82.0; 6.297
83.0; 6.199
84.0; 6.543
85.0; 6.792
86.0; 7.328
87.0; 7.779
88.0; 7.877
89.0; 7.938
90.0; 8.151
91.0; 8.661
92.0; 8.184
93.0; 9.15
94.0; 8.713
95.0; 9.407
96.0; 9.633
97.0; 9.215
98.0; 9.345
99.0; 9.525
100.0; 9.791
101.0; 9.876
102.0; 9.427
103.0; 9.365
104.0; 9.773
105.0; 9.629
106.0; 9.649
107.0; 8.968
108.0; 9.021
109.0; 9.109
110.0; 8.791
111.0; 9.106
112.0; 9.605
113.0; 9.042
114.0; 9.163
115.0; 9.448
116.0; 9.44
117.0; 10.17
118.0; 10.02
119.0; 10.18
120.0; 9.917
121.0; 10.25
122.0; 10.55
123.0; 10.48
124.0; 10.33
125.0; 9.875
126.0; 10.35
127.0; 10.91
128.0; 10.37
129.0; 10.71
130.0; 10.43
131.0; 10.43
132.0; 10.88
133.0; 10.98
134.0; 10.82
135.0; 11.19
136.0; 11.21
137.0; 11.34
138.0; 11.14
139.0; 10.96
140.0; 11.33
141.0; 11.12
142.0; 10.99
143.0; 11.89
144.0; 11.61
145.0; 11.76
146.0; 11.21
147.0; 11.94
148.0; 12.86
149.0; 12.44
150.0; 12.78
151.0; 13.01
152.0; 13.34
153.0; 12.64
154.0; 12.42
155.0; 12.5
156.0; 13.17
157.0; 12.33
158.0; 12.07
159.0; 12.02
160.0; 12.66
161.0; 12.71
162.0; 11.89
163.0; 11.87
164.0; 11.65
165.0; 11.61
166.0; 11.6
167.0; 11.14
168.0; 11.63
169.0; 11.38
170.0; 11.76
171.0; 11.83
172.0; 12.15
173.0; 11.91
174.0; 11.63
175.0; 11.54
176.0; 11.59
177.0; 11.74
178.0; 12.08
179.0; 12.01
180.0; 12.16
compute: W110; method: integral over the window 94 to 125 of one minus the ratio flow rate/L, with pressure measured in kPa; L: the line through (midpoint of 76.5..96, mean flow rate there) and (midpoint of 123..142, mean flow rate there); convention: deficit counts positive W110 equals -2.1 kPa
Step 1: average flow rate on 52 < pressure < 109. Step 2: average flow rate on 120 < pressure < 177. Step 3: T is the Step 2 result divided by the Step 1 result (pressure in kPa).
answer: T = 1.65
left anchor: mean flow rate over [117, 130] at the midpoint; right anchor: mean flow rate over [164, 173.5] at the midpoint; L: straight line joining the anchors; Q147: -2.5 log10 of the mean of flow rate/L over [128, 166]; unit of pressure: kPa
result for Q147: -0.070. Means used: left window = 10.3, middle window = 11.8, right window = 11.7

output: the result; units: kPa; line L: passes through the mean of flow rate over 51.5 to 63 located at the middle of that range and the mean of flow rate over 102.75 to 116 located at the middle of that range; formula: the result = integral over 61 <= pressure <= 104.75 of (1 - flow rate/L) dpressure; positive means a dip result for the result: 8.4 kPa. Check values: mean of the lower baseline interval 7.05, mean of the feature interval 6.68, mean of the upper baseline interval 9.29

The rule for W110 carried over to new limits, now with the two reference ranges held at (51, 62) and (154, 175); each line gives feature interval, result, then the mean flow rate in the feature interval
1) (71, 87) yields 5.50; 5.43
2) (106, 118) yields 0.46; 9.31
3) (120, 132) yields -0.16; 10.4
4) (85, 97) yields 0.50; 8.4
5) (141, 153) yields -0.99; 12.1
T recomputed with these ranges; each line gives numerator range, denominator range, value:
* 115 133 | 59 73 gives 2.19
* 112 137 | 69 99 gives 1.55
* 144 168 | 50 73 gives 2.08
